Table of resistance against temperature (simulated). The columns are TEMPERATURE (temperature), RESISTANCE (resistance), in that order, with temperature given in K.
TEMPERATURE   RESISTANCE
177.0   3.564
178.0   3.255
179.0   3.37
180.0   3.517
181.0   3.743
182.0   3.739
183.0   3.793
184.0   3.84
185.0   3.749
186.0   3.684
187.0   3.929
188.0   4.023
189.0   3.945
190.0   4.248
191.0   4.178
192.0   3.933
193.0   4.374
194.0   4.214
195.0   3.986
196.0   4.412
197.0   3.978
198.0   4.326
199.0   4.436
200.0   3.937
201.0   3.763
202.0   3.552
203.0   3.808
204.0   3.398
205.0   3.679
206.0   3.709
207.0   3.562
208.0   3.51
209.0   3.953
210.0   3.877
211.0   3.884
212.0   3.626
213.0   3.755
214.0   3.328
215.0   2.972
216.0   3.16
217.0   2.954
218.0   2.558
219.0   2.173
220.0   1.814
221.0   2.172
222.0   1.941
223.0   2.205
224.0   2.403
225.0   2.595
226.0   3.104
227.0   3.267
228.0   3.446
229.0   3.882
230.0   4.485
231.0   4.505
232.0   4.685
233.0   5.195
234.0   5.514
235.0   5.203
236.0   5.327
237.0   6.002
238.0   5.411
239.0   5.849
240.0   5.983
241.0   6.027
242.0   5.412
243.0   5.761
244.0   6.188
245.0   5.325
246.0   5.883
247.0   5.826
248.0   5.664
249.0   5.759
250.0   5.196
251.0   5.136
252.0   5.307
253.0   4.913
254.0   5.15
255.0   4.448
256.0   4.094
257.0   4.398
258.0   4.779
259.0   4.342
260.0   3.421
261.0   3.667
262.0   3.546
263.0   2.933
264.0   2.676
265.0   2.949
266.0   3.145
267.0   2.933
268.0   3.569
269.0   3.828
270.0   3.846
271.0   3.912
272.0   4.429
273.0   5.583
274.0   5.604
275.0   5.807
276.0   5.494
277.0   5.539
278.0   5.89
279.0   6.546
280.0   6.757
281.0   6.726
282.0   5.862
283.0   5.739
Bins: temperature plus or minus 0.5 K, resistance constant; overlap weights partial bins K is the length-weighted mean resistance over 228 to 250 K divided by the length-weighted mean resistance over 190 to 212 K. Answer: 1.37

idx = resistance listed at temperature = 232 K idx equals 4.685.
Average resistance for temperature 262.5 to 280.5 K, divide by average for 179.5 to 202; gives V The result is 1.14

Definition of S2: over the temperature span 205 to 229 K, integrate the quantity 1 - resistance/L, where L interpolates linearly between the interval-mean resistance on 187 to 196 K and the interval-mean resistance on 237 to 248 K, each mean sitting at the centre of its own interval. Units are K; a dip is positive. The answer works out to 9.0 K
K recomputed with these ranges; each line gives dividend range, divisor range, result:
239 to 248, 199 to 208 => 1.56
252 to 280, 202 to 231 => 1.37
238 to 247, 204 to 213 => 1.56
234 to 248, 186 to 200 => 1.38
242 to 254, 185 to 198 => 1.36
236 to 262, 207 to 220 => 1.58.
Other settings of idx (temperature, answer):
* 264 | 2.676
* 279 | 6.546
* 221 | 2.172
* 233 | 5.195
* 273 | 5.583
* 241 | 6.027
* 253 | 4.913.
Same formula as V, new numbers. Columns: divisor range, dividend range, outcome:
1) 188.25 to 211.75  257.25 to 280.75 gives 1.12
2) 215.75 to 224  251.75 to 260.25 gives 1.94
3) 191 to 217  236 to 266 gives 1.28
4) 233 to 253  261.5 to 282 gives 0.83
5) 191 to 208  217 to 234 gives 0.82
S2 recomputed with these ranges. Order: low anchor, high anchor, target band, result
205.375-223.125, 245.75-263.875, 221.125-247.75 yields -4.96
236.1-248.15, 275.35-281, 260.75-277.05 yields 5.33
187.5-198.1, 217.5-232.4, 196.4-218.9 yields 0.14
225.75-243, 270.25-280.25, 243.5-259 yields -0.04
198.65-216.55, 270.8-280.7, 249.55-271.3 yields 4.83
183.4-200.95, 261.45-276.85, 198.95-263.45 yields -1.99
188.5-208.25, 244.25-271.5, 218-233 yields 3.75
